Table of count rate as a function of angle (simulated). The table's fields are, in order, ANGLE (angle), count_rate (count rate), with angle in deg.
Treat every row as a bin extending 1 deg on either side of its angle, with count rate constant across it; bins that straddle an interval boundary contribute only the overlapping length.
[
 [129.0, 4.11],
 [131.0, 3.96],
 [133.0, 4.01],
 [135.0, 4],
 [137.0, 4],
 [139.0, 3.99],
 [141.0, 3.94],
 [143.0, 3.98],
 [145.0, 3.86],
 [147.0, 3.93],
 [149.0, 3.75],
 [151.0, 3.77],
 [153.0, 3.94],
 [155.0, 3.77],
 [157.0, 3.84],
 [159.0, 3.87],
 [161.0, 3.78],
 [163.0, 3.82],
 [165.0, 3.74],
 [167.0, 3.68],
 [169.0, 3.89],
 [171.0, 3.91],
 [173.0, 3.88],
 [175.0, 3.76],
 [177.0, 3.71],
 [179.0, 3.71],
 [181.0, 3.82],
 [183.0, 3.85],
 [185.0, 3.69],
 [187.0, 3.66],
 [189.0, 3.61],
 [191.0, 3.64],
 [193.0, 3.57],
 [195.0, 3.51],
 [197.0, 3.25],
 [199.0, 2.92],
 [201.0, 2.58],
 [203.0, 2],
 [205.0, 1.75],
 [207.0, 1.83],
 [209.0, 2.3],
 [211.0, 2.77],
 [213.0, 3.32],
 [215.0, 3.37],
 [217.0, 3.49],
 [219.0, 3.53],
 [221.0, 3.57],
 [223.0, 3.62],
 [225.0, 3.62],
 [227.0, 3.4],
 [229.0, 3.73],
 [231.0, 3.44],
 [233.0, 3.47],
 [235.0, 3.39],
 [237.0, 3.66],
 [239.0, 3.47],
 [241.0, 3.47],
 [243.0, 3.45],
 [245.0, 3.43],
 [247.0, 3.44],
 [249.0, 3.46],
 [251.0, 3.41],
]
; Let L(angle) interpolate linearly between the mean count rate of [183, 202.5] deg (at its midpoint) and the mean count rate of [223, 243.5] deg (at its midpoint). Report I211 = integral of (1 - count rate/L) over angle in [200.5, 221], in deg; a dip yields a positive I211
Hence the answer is 4.2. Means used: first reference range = 3.37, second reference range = 3.52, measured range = 2.74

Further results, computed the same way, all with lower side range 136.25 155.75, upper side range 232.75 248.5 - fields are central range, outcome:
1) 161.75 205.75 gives 3.2 deg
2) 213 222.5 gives 0.3 deg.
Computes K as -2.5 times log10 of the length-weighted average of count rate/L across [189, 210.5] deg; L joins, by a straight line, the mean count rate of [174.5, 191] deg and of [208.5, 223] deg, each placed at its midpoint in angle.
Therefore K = 0.25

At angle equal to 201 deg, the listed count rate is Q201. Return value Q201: 2.58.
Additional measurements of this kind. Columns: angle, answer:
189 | 3.61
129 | 4.11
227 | 3.4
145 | 3.86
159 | 3.87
